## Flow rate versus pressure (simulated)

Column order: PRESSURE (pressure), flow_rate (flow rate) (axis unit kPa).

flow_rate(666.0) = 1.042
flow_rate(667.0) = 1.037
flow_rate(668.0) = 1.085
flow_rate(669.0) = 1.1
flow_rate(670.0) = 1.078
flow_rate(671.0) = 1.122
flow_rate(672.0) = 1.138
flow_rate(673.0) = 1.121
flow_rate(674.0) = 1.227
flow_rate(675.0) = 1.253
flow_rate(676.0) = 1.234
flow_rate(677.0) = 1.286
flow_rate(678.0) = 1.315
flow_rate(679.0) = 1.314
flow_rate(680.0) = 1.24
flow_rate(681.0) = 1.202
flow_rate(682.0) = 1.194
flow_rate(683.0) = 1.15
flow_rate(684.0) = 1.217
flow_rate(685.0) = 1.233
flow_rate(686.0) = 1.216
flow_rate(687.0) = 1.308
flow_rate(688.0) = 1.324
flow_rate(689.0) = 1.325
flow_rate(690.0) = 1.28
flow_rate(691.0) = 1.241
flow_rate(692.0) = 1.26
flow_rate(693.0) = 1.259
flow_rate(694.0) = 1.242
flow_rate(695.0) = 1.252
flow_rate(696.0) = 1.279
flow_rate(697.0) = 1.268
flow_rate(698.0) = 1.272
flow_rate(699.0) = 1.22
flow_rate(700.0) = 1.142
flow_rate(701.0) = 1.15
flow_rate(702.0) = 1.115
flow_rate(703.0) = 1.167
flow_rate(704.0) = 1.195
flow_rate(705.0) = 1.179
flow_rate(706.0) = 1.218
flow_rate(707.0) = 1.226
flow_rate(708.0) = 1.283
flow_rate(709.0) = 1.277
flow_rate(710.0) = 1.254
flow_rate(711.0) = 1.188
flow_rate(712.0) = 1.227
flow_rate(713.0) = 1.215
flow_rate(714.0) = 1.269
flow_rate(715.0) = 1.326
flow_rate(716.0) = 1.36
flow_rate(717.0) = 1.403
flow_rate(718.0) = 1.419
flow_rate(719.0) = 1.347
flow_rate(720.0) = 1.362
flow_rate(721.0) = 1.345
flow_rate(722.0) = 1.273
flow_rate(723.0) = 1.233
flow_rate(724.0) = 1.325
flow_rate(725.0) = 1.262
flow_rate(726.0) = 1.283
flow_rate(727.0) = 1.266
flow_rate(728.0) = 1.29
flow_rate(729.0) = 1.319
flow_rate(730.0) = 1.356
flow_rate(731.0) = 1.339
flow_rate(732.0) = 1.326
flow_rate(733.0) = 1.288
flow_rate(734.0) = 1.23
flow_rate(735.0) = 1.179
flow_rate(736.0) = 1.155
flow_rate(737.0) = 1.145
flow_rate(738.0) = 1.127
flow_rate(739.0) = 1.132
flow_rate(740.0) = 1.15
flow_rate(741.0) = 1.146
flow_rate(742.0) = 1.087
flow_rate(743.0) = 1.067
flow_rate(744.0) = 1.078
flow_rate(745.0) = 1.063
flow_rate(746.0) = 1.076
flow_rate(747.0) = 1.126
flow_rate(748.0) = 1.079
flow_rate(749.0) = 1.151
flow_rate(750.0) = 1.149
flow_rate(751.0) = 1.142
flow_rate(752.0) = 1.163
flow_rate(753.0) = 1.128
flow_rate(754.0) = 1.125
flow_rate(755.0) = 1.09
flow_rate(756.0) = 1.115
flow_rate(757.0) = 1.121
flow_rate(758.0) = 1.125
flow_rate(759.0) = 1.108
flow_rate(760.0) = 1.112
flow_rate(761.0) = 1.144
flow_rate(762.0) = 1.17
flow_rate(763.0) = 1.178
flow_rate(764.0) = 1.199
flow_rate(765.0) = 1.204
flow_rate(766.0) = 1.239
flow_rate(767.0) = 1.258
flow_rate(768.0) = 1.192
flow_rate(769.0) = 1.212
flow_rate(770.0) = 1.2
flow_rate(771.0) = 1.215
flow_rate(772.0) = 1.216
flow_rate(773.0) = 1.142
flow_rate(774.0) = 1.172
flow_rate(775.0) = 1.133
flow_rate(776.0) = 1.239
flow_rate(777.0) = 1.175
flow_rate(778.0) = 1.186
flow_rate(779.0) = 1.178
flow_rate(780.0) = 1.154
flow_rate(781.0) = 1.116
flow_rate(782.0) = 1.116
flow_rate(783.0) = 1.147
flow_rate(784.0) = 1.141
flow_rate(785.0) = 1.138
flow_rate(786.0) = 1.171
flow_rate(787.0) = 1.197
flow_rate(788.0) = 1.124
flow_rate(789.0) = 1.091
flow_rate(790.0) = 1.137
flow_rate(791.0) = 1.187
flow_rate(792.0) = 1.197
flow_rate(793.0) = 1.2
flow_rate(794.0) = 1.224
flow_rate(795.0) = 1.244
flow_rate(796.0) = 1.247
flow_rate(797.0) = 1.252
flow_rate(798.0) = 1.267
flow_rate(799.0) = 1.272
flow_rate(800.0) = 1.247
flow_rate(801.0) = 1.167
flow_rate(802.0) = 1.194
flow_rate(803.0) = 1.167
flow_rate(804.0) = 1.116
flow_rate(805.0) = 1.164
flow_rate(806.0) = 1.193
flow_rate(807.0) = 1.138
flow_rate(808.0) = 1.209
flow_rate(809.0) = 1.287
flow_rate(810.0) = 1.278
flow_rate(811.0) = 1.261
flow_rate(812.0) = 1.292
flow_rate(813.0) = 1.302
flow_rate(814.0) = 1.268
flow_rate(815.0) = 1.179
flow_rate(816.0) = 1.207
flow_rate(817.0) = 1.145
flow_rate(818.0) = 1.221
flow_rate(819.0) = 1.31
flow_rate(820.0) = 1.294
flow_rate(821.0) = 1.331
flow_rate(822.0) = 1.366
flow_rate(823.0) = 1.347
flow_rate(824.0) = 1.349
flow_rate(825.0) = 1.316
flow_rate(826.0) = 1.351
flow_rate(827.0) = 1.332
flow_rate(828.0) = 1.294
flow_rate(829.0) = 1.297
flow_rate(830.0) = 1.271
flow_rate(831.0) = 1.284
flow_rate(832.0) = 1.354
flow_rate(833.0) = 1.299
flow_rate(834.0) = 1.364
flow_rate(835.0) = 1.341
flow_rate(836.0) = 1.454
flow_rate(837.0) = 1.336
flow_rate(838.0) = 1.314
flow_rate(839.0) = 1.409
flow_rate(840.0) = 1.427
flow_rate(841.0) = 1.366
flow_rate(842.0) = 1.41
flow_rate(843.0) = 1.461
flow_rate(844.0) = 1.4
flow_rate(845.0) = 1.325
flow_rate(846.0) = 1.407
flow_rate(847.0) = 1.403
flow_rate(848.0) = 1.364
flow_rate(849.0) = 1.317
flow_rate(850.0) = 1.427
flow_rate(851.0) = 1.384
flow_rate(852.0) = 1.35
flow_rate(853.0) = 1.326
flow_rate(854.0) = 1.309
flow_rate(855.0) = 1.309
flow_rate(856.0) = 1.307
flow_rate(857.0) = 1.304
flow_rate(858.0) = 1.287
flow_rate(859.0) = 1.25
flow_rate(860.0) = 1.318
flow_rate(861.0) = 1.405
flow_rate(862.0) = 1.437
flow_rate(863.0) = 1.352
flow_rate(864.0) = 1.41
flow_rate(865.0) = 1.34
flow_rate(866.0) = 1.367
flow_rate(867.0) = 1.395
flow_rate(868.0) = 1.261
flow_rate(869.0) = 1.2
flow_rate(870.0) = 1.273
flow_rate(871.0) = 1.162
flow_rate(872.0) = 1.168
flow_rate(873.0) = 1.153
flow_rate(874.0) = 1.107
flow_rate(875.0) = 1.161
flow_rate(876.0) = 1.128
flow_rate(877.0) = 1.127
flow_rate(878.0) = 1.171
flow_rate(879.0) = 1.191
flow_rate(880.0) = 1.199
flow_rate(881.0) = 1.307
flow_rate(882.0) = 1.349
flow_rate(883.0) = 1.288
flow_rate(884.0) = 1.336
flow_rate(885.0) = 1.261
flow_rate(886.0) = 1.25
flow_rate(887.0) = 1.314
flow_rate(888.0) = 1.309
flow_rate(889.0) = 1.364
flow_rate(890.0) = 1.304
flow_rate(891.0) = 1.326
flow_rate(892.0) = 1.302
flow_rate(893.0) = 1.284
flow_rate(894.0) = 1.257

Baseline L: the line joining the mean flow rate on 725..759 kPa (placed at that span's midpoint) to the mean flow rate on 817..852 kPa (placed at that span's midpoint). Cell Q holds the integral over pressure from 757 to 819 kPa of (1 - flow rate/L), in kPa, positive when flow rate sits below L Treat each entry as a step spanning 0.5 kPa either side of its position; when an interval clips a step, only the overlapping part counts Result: 3.3 kPa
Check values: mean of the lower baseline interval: 1.17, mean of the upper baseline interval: 1.35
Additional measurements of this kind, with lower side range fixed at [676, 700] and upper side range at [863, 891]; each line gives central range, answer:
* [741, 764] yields 2.47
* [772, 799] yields 1.67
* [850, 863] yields -0.81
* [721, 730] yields -0.25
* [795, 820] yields 0.61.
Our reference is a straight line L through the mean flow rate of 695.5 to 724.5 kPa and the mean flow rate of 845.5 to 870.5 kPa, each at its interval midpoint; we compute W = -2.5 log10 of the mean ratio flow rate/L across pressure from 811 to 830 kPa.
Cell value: 0.03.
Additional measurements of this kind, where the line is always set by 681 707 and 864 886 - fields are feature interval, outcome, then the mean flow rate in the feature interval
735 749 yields 0.108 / 1.11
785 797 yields 0.045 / 1.18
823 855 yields -0.099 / 1.36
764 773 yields 0.018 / 1.21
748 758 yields 0.095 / 1.13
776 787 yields 0.068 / 1.16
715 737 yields -0.060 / 1.3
